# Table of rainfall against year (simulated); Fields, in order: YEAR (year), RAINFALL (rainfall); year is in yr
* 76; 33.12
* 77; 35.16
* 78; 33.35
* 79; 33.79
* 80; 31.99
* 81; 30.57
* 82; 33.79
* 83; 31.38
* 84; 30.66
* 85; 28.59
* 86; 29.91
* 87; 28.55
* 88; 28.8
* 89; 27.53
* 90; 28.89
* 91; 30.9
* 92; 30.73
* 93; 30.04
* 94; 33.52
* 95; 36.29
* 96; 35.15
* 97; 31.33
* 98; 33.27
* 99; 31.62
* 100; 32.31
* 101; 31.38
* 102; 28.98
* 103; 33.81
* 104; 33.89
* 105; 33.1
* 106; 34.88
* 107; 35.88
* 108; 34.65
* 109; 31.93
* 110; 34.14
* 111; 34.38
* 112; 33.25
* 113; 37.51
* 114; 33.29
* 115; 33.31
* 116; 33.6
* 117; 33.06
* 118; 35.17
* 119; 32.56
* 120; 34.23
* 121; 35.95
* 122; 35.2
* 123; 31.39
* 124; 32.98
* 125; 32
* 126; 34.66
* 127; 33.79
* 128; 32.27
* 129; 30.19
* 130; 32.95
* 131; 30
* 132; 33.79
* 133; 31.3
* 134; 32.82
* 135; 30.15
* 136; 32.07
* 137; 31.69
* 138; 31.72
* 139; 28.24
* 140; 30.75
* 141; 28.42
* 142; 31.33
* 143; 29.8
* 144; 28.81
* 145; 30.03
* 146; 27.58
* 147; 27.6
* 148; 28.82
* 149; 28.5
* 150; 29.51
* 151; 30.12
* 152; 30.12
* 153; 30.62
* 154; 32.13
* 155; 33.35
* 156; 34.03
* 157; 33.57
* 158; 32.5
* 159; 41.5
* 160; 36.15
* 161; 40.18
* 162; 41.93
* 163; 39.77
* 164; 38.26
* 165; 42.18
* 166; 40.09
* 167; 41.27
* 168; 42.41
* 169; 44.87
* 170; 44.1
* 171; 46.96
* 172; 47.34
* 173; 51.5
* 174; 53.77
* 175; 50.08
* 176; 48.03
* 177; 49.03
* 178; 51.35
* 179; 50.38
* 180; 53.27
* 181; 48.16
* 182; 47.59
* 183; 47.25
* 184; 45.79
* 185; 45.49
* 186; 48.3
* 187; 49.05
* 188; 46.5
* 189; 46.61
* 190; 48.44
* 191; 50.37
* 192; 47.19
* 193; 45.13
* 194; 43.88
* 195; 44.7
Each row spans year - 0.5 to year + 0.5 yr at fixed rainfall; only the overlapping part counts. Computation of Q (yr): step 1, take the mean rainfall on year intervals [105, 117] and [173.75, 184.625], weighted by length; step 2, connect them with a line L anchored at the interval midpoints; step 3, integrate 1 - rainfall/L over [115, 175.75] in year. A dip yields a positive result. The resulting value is 9.9 yr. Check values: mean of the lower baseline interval 34.2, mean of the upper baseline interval 49.4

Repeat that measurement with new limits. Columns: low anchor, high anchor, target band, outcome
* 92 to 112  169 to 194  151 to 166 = 2.7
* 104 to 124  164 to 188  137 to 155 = 4.8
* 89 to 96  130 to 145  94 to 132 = -2.5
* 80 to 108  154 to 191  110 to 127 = 0.8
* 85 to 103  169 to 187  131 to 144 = 3.0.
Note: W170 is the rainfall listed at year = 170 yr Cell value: 44.1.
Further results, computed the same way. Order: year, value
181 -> 48.16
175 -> 50.08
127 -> 33.79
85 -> 28.59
